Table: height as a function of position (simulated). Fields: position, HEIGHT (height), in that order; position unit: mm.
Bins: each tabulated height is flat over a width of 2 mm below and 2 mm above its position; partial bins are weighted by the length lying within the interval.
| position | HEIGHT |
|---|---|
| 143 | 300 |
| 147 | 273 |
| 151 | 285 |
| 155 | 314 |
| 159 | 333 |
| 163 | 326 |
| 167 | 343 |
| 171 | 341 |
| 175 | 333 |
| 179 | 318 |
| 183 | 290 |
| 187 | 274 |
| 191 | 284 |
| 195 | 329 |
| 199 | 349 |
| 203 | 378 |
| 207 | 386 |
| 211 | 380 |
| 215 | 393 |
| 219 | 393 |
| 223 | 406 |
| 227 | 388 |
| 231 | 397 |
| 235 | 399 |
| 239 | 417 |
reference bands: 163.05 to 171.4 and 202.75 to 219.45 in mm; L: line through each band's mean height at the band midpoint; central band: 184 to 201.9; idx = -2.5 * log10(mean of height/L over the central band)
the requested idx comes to 0.18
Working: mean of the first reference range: 338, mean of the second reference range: 386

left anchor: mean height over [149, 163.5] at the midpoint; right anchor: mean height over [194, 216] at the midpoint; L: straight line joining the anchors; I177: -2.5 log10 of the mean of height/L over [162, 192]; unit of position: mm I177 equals 0.07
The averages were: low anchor 313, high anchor 370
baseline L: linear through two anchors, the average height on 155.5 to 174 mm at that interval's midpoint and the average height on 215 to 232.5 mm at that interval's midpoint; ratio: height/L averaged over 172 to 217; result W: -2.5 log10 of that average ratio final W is 0.086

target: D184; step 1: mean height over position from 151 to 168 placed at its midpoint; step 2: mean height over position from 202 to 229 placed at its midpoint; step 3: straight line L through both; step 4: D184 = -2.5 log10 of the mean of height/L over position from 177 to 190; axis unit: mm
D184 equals 0.20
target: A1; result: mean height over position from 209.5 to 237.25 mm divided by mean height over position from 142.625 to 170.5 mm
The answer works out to 1.26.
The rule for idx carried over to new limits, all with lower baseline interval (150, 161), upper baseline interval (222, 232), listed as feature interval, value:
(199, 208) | -0.02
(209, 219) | -0.02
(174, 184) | 0.09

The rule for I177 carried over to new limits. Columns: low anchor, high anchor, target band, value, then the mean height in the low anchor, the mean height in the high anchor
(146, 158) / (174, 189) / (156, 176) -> -0.12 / 296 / 302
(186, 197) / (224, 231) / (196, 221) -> -0.11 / 298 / 393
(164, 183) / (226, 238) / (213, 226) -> -0.04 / 329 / 397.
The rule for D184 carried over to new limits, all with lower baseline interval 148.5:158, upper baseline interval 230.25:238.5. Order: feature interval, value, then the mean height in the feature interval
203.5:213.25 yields -0.04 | 382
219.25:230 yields -0.02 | 396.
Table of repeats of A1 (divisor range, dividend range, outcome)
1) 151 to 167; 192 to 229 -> 1.17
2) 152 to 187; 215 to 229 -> 1.23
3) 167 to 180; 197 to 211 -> 1.12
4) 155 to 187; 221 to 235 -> 1.23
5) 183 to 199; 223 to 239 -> 1.32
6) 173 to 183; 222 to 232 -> 1.24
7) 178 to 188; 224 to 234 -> 1.34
